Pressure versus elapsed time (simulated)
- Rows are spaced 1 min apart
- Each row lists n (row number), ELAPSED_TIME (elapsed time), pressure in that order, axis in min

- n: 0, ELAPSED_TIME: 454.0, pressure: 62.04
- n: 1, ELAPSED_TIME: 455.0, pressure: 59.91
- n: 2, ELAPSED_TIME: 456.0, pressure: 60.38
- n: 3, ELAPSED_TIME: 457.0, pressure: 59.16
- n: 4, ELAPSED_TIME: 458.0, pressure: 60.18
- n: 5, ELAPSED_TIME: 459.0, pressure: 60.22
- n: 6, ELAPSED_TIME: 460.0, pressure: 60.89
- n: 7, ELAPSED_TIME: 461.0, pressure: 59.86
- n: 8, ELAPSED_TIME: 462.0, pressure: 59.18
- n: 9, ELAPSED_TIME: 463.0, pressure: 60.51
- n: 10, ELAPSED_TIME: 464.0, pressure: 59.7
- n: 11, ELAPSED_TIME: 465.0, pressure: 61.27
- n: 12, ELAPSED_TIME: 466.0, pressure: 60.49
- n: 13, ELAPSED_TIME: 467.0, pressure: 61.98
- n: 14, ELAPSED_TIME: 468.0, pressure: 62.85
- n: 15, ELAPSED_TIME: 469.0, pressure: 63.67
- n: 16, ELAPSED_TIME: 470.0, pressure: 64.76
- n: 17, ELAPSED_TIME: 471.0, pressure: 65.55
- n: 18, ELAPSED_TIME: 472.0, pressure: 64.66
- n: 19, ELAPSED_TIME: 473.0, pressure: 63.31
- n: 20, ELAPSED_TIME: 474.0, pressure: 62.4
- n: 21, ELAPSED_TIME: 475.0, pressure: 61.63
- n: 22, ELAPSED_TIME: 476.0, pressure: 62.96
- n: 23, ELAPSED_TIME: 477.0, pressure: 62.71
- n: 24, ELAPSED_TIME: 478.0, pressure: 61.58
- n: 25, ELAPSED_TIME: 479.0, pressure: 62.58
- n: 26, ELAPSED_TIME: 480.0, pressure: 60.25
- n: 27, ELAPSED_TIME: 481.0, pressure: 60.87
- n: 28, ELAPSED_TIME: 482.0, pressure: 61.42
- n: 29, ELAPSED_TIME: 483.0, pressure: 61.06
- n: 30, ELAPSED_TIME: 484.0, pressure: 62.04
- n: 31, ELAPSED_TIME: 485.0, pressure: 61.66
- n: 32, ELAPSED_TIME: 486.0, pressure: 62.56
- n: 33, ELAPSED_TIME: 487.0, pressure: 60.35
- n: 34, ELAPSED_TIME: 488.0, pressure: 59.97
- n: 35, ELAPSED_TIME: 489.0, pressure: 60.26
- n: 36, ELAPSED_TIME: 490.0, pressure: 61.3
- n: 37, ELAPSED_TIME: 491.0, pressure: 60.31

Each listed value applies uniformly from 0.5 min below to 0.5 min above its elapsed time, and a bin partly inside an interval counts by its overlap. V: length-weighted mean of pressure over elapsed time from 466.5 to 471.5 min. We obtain 63.8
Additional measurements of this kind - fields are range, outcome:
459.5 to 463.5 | 60.1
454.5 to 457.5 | 59.8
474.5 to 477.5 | 62.4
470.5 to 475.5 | 63.5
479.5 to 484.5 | 61.1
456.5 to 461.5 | 60.1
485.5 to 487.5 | 61.5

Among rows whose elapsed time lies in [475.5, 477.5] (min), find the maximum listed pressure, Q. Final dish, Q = 62.96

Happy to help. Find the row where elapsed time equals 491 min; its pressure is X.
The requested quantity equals 60.31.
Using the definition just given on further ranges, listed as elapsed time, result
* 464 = 59.7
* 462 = 59.18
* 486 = 62.56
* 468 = 62.85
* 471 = 65.55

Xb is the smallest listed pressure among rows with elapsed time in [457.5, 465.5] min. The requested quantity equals 59.18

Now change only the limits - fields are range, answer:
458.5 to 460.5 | 60.22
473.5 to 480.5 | 60.25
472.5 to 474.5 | 62.4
